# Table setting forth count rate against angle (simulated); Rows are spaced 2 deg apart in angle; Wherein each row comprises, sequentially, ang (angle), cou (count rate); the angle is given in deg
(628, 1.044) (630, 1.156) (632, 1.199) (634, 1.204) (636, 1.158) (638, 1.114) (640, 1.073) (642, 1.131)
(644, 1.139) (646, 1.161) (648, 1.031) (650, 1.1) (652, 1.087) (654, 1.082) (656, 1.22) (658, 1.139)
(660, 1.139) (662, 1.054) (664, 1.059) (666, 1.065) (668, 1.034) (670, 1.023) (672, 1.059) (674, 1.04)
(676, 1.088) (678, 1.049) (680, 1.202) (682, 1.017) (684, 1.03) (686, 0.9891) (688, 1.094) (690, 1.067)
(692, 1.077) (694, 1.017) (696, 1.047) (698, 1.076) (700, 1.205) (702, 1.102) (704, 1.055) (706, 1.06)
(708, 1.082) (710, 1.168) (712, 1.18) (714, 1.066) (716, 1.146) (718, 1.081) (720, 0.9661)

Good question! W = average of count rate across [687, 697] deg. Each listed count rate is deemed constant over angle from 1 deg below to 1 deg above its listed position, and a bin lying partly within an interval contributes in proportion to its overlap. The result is 1.06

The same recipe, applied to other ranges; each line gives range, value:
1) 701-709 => 1.07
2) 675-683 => 1.09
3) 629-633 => 1.18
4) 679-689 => 1.07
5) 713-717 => 1.11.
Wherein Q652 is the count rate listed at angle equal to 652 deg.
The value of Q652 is 1.087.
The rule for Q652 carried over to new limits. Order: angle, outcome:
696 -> 1.047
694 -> 1.017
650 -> 1.1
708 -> 1.082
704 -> 1.055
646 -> 1.161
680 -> 1.202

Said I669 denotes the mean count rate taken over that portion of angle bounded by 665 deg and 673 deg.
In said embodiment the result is 1.05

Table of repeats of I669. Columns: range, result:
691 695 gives 1.05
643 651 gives 1.11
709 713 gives 1.17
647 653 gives 1.07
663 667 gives 1.06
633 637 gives 1.18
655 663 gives 1.14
